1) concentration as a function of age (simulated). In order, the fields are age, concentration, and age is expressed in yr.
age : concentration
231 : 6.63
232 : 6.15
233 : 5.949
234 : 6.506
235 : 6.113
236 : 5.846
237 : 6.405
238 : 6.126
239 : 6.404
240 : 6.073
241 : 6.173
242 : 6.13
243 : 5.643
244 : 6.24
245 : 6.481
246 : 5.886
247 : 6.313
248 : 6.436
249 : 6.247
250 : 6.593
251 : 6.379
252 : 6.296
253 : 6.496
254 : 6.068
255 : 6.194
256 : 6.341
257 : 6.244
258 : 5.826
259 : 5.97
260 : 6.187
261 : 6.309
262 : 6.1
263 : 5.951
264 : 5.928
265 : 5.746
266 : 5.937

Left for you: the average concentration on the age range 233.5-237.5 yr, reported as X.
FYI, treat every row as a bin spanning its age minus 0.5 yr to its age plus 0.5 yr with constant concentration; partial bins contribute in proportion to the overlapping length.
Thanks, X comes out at 6.22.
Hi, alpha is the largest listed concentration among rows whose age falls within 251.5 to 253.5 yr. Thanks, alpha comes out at 6.496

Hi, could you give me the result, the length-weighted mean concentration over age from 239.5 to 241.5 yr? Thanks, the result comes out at 6.12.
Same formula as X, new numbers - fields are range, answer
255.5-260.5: 6.11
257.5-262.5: 6.08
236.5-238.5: 6.27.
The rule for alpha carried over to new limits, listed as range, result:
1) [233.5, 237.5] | 6.506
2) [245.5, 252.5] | 6.593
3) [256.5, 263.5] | 6.309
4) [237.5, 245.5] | 6.481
